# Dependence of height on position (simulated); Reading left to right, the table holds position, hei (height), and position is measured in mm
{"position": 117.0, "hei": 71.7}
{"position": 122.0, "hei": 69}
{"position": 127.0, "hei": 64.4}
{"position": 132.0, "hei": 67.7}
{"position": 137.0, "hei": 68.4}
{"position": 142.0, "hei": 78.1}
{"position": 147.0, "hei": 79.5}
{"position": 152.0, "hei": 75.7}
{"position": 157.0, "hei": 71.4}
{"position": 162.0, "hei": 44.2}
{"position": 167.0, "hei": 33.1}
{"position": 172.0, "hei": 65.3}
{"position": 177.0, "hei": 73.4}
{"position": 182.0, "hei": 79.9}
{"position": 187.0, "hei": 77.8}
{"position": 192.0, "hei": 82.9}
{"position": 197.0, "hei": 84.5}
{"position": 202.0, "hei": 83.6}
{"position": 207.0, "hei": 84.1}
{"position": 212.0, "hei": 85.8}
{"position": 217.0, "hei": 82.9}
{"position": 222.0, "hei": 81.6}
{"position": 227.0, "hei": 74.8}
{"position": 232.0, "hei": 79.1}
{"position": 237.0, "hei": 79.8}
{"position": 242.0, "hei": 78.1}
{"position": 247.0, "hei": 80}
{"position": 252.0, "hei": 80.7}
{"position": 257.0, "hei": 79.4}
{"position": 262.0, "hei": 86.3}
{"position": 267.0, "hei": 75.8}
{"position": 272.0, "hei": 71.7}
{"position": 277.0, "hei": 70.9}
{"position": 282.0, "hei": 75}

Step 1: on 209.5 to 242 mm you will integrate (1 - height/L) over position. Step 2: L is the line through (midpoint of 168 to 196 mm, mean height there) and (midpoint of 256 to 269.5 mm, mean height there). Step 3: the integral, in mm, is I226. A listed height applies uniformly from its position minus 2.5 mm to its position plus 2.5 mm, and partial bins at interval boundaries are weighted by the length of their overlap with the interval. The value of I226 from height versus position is -1.21 mm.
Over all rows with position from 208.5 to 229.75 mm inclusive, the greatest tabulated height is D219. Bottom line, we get 85.8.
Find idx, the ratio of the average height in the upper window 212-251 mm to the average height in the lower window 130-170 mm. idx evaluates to 1.23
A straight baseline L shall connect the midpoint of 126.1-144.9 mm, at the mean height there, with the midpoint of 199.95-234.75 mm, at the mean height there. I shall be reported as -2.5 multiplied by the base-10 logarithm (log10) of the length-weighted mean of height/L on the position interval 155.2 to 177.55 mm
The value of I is 0.32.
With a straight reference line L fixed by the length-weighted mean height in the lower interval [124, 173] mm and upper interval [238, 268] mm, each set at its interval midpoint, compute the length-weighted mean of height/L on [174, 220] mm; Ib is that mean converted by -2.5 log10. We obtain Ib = -0.13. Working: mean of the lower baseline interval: 64.8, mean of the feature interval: 81.5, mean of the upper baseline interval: 80.2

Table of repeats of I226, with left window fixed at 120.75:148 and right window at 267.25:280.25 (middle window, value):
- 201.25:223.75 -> -3.8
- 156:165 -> 2.1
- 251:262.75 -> -1.6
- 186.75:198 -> -1.7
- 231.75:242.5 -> -1.1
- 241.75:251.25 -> -1.0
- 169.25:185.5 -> -0.3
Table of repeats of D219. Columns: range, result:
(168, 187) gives 79.9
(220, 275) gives 86.3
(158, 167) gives 44.2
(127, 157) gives 79.5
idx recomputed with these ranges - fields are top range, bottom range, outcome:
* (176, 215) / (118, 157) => 1.14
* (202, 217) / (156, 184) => 1.40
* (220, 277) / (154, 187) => 1.25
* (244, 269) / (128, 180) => 1.22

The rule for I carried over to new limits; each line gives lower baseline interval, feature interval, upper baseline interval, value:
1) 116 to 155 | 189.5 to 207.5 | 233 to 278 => -0.12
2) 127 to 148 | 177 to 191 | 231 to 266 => -0.04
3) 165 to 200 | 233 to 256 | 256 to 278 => -0.06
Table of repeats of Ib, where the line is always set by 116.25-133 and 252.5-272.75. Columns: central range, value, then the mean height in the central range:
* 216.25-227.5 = -0.06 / 80.2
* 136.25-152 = -0.10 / 76.2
